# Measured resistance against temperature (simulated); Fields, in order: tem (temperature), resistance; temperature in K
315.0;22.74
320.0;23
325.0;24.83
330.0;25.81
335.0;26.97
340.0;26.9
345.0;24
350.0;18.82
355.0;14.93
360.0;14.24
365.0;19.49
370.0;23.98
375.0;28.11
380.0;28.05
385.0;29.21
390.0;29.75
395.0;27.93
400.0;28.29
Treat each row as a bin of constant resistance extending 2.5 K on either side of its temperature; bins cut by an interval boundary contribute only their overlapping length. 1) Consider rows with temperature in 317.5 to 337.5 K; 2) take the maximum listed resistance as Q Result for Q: 26.97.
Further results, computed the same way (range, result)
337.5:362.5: 26.9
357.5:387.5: 29.21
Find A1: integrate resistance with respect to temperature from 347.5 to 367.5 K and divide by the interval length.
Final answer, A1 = 16.9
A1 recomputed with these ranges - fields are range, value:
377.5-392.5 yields 29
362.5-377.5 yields 23.9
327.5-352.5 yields 24.5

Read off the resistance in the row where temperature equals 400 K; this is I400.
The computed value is 28.29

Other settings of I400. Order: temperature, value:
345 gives 24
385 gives 29.21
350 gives 18.82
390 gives 29.75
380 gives 28.05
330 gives 25.81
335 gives 26.97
